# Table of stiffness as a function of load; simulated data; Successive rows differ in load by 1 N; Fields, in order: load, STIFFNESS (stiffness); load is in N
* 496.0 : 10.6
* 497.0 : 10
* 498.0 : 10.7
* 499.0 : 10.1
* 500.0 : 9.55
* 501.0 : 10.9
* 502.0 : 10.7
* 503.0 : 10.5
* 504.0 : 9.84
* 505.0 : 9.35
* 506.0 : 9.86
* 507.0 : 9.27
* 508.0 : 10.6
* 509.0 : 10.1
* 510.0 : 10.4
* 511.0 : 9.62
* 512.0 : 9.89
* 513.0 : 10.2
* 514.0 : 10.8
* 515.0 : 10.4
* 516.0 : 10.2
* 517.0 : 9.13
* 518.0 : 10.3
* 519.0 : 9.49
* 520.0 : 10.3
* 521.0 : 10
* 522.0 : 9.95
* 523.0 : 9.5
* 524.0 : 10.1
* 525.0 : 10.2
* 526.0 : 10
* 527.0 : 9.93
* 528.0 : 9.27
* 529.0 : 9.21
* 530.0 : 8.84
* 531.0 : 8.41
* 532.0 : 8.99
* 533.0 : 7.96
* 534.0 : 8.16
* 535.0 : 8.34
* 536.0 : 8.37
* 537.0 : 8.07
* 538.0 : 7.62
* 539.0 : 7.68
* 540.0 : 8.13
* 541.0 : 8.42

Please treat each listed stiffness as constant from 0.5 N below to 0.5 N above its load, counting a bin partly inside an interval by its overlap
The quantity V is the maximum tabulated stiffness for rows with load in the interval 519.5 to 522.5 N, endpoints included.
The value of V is 10.3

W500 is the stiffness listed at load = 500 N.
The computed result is 9.55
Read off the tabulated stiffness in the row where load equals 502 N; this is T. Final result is 10.7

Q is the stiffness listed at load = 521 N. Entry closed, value 10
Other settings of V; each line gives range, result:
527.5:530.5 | 9.27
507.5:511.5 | 10.6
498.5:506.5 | 10.9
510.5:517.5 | 10.8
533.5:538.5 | 8.37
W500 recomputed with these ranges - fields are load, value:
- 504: 9.84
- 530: 8.84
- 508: 10.6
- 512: 9.89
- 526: 10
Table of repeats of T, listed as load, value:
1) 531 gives 8.41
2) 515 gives 10.4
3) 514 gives 10.8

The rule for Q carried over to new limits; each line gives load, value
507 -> 9.27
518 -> 10.3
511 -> 9.62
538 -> 7.62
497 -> 10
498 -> 10.7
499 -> 10.1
